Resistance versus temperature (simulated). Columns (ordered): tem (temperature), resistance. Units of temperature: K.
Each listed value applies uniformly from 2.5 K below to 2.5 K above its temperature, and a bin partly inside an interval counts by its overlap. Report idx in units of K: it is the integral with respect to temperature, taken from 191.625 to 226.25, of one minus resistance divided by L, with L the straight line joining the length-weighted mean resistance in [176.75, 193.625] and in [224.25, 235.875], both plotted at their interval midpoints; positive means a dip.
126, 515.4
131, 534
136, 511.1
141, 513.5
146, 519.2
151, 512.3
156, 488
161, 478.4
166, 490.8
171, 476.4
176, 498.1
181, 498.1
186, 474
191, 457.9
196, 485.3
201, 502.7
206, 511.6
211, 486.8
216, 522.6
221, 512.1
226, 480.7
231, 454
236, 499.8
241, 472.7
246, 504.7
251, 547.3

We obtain -1.7 K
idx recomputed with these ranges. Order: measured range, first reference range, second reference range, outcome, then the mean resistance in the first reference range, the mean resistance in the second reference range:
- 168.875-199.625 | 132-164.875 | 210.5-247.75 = 1.01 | 505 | 492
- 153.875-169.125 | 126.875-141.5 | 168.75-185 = 0.46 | 520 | 490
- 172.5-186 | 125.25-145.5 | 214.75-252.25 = 0.45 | 519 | 497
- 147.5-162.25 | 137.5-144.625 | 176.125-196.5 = 0.23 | 514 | 480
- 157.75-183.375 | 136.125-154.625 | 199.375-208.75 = 1.11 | 513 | 507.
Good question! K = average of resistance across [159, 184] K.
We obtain 488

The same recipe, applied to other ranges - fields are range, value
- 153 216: 489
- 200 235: 496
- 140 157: 510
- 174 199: 483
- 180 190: 480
